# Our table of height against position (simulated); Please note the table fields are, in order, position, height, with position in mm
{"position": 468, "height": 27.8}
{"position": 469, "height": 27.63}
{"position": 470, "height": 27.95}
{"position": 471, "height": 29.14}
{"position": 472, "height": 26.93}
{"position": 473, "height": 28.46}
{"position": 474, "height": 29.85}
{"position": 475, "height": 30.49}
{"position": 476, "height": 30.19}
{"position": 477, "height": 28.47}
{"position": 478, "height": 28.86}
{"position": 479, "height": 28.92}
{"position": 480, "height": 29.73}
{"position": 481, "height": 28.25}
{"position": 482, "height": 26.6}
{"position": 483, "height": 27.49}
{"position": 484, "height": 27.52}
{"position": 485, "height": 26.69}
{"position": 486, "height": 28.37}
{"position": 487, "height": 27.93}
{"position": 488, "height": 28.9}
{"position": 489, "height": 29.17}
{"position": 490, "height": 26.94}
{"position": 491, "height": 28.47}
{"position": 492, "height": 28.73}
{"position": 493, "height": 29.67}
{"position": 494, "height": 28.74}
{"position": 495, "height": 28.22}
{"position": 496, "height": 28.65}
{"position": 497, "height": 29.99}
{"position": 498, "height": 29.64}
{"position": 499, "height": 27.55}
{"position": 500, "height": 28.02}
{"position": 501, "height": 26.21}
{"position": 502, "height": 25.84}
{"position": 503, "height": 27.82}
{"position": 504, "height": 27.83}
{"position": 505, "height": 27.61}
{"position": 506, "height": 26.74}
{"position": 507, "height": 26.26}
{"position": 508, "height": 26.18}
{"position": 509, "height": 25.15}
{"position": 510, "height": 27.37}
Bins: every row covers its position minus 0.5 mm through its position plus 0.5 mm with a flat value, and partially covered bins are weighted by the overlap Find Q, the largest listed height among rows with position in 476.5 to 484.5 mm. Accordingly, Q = 29.73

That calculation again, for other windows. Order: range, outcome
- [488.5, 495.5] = 29.67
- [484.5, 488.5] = 28.9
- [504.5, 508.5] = 27.61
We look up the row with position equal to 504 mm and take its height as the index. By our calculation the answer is 27.83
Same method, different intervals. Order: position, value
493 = 29.67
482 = 26.6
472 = 26.93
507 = 26.26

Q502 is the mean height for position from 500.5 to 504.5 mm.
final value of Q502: 26.9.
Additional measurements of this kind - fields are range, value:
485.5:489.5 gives 28.6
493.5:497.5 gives 28.9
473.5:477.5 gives 29.8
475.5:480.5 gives 29.2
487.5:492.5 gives 28.4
